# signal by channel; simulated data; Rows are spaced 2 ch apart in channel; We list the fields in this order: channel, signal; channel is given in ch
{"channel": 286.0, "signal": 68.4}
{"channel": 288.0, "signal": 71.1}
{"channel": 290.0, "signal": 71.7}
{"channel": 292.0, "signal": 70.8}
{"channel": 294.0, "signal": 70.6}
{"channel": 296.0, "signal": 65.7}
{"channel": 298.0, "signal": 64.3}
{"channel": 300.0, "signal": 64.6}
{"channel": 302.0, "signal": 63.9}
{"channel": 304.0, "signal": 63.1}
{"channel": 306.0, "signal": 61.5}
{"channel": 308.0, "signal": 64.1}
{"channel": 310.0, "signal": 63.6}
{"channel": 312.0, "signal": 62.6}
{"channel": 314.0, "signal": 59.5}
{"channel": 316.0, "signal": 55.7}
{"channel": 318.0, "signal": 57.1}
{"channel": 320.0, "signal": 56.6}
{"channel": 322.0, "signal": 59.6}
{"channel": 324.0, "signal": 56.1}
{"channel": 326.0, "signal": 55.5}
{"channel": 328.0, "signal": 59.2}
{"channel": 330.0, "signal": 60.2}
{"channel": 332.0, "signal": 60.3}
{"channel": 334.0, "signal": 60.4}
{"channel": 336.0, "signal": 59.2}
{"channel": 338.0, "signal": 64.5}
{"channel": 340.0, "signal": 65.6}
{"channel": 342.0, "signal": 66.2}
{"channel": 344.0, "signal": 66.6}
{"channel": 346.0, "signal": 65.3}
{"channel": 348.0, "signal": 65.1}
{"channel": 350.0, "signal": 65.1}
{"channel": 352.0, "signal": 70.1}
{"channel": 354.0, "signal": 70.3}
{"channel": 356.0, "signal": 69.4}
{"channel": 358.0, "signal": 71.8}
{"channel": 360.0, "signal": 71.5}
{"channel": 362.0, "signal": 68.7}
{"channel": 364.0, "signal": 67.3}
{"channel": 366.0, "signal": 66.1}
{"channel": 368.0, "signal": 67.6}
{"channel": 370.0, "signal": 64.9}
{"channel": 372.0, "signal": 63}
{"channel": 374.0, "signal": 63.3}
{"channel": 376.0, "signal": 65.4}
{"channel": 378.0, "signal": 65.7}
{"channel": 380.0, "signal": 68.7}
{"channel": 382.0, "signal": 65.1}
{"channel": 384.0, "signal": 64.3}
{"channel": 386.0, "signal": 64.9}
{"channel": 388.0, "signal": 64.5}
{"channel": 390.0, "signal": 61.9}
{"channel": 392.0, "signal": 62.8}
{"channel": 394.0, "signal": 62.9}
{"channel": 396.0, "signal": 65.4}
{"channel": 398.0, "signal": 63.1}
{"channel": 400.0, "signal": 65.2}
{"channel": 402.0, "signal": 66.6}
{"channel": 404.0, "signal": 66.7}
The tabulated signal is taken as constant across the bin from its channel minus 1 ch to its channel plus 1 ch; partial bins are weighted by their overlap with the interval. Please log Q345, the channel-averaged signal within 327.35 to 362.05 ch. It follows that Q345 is 65.5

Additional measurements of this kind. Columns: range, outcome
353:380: 67.4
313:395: 63.9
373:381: 65.8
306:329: 59.2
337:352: 65.8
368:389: 65.1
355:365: 69.7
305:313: 63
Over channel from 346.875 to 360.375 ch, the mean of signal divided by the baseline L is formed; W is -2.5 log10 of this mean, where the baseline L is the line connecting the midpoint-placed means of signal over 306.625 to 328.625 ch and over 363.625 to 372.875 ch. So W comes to -0.083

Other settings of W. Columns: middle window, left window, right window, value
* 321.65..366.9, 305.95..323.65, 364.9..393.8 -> -0.04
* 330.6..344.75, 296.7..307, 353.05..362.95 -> 0.08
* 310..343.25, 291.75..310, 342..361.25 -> 0.11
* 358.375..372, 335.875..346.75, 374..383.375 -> -0.03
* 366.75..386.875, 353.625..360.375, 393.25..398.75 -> 0.03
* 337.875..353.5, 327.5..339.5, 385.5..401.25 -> -0.08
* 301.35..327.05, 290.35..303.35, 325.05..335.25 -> 0.05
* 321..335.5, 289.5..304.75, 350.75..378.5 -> 0.14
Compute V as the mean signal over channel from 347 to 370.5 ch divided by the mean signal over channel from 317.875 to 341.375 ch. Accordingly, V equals 1.14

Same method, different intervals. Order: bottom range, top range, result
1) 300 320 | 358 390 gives 1.08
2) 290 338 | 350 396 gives 1.07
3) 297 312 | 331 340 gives 0.97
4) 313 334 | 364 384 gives 1.13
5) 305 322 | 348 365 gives 1.15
